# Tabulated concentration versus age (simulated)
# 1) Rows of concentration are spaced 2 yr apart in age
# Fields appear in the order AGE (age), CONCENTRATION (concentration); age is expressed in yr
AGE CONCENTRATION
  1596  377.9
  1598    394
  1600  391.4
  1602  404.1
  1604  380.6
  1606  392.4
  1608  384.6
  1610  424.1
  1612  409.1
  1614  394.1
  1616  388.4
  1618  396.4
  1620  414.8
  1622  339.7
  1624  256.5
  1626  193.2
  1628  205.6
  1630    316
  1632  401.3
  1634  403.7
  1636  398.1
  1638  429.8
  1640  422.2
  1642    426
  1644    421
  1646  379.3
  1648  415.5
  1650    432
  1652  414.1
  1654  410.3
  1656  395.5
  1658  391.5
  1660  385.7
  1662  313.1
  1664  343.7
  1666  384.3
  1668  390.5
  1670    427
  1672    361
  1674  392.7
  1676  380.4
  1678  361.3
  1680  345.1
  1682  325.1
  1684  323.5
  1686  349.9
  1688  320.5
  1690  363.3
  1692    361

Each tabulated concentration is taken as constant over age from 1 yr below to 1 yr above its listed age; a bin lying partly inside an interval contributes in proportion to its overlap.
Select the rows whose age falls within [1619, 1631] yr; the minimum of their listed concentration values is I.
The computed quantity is 193.2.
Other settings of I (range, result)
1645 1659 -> 379.3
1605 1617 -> 384.6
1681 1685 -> 323.5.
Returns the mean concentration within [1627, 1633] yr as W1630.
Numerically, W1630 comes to 308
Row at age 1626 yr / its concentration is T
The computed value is 193.2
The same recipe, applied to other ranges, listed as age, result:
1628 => 205.6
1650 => 432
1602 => 404.1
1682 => 325.1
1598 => 394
